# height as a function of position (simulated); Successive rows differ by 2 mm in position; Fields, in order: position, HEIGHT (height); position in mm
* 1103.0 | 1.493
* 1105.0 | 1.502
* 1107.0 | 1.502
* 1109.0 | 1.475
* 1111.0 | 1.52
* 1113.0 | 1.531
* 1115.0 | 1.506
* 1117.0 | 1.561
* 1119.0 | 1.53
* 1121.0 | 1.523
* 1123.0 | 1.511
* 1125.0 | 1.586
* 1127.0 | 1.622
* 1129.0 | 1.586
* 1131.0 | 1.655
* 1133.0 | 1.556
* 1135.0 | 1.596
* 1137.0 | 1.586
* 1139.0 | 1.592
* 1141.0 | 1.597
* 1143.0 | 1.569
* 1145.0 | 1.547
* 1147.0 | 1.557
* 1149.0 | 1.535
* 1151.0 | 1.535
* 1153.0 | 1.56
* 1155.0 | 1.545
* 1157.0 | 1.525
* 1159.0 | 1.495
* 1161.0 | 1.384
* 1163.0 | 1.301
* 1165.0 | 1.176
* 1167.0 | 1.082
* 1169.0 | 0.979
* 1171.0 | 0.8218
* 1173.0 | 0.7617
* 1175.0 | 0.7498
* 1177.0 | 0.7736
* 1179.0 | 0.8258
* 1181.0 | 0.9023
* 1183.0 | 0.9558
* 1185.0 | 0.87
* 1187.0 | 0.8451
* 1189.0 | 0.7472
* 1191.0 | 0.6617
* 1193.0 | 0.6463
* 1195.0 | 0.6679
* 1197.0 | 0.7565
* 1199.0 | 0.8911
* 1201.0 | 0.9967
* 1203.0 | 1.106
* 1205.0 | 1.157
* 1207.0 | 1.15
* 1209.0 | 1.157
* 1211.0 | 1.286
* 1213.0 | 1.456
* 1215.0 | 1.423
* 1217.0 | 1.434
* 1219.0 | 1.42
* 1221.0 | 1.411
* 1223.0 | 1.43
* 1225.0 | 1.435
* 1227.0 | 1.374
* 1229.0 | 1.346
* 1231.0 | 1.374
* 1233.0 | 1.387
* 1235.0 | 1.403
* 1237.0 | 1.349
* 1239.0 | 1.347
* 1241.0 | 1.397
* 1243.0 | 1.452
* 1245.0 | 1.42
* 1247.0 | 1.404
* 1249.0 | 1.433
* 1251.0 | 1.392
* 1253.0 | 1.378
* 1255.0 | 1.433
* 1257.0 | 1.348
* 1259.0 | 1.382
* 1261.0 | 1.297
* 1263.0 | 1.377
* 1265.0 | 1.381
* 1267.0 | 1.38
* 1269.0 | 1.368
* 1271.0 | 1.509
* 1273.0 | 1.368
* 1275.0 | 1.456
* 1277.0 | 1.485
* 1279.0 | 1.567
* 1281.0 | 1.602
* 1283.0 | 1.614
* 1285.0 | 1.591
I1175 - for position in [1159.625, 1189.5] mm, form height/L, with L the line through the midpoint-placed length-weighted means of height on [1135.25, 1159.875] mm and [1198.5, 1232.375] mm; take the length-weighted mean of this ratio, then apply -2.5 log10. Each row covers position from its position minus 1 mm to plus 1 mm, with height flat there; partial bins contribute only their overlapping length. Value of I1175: 0.46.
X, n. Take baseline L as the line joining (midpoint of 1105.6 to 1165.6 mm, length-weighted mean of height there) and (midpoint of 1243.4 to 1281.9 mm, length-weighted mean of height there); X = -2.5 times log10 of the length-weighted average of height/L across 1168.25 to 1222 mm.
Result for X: 0.43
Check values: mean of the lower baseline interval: 1.53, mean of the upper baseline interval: 1.42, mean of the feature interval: 0.995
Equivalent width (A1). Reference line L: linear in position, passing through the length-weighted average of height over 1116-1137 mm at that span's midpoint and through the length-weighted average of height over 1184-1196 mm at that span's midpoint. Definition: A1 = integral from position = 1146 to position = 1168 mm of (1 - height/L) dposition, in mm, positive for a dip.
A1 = -4.70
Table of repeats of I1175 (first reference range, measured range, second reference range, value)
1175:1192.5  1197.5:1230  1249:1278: -0.221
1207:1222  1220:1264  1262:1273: -0.009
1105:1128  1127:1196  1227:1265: 0.217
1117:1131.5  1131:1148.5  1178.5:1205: -0.128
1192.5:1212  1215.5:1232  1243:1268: -0.217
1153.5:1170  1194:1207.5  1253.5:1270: 0.369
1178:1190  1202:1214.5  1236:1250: -0.135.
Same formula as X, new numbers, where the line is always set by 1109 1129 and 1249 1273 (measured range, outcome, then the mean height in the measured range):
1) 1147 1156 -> -0.027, 1.55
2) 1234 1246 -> 0.012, 1.39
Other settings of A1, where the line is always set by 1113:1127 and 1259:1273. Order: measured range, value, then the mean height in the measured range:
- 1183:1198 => 7.3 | 0.756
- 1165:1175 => 3.8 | 0.921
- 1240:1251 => -0.1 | 1.42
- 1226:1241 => 0.5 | 1.37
